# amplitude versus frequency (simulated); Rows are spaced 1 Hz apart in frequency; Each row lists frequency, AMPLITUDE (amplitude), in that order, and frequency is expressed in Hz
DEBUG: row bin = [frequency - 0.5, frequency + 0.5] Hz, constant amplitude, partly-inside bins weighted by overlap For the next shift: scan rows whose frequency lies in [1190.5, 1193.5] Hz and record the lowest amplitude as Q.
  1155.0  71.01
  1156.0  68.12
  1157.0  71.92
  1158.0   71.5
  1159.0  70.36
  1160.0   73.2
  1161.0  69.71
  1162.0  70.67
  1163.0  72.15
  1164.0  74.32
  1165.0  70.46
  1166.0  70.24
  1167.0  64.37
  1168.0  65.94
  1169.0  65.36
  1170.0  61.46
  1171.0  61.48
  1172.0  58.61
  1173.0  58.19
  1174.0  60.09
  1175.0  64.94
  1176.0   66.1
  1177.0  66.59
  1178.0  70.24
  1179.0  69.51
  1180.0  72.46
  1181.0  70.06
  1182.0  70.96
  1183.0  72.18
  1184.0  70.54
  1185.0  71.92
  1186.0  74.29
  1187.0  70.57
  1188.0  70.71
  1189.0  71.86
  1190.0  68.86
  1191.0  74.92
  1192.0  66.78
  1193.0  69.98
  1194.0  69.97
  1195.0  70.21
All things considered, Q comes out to 66.78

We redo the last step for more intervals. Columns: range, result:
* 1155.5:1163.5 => 68.12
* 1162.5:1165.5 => 70.46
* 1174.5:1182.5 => 64.94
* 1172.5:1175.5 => 58.19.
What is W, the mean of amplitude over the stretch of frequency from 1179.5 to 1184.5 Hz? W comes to 71.2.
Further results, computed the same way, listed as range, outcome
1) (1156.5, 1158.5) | 71.7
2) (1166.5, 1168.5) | 65.2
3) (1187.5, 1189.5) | 71.3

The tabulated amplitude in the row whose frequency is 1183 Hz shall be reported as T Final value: 72.18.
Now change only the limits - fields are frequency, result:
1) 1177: 66.59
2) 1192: 66.78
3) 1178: 70.24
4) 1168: 65.94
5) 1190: 68.86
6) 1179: 69.51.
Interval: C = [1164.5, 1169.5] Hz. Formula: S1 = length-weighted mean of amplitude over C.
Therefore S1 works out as 67.3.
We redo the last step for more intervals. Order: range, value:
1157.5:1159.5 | 70.9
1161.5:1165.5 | 71.9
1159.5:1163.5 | 71.4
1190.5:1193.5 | 70.6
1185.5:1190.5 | 71.3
